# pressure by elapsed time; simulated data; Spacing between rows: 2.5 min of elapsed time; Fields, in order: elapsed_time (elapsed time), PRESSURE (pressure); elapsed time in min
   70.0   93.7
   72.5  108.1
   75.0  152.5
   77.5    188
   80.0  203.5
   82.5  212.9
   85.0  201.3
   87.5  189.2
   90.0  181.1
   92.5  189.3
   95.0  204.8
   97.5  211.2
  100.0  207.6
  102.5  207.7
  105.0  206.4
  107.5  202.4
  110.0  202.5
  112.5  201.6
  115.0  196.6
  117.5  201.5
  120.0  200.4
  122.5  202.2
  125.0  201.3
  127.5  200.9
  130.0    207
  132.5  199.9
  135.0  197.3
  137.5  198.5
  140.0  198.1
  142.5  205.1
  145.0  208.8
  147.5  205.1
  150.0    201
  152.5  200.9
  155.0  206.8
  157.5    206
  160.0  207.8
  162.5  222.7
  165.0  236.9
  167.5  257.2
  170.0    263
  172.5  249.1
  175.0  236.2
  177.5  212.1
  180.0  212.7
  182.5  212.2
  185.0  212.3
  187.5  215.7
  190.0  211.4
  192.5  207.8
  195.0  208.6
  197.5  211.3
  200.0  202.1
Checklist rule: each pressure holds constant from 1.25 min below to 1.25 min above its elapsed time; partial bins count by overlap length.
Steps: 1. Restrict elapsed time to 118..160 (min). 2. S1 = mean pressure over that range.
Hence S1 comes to 203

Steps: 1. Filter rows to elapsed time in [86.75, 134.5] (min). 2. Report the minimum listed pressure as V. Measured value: 181.1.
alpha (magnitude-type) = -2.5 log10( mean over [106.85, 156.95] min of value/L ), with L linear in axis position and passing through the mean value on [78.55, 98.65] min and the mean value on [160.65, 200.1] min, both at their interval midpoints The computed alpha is 0.045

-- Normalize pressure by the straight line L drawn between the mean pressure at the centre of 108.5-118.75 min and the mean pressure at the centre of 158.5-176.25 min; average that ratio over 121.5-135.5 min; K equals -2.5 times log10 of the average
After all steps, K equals 0.05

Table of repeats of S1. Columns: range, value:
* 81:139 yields 201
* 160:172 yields 241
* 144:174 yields 222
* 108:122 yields 201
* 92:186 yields 211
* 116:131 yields 202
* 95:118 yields 204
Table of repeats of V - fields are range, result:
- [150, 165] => 200.9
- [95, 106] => 204.8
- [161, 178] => 212.1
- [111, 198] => 196.6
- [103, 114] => 201.6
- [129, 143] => 197.3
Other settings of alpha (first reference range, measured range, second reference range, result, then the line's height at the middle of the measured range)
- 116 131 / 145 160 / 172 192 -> 0.03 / 210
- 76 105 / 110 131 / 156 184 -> 0.05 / 210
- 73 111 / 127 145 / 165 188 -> 0.06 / 214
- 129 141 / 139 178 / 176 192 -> -0.07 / 206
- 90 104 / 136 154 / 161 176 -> 0.14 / 230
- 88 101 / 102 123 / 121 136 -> -0.01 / 200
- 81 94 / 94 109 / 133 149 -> -0.05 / 197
